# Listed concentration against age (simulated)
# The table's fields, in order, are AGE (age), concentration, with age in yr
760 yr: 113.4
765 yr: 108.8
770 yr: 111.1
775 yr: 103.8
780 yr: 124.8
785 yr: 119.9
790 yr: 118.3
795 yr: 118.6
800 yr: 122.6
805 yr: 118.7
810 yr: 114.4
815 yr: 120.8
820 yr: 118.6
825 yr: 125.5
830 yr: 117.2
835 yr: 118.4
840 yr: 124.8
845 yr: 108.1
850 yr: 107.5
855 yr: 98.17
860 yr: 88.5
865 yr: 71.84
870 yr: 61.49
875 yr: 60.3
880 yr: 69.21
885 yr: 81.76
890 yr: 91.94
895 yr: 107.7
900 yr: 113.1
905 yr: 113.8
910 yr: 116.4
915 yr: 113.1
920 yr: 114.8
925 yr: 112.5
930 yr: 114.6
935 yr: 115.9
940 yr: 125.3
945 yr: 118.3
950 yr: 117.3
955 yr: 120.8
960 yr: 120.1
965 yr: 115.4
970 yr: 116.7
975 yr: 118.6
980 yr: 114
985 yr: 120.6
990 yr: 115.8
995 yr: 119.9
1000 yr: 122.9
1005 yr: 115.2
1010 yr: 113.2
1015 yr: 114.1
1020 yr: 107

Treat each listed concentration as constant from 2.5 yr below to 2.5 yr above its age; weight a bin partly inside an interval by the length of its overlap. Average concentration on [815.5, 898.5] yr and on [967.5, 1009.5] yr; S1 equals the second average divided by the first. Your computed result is 1.20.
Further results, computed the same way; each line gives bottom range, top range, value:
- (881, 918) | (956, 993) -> 1.13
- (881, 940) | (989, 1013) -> 1.08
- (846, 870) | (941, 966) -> 1.33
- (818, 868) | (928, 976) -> 1.10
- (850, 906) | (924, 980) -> 1.35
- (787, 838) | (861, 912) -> 0.74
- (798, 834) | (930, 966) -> 0.99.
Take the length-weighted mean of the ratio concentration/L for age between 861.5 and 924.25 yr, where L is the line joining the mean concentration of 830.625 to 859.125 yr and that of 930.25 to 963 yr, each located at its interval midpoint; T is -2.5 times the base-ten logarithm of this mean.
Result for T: 0.22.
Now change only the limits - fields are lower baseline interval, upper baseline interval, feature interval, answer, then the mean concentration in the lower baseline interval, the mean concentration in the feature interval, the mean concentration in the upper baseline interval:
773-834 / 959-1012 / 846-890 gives 0.40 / 119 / 81.5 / 117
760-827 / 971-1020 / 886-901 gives 0.16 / 117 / 101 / 117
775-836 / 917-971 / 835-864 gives 0.13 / 119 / 105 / 117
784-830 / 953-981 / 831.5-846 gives 0.01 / 120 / 118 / 118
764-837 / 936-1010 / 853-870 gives 0.39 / 118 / 82.2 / 118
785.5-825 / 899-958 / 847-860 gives 0.18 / 119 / 100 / 116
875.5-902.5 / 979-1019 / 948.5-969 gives -0.11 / 90.3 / 118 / 117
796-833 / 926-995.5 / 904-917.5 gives 0.04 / 120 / 115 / 118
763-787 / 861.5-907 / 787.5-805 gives -0.11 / 114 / 120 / 85.4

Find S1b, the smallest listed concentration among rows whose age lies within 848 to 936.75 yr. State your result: 60.3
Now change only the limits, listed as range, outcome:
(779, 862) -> 88.5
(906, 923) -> 113.1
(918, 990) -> 112.5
